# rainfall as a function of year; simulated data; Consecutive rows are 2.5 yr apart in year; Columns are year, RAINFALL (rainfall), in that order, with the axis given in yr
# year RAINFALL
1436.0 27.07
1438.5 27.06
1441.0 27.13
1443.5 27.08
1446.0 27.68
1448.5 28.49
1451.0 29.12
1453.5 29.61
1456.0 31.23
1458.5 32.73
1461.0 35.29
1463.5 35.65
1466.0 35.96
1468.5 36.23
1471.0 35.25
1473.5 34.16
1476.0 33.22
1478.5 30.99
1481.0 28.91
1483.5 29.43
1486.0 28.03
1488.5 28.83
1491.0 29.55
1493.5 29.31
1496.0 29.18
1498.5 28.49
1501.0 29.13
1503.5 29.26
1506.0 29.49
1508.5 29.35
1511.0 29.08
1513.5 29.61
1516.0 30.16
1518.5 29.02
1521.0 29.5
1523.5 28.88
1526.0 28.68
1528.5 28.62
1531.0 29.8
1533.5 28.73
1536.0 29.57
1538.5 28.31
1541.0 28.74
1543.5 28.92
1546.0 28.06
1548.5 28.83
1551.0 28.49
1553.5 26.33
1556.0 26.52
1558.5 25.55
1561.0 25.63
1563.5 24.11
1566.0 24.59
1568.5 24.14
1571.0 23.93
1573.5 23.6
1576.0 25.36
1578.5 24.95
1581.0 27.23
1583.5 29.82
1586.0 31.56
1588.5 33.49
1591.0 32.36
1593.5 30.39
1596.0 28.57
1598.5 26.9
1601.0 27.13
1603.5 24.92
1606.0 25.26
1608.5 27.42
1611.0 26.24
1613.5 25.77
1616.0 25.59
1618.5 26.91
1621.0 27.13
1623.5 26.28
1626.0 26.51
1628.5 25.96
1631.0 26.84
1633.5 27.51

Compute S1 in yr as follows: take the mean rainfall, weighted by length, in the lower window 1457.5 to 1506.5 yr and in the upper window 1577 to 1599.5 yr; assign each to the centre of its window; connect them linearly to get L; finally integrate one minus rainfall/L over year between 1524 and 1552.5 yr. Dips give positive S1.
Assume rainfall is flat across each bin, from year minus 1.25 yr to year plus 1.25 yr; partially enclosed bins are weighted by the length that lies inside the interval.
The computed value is 1.5 yr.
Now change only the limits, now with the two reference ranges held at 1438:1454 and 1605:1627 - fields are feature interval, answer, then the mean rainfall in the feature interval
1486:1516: -1.9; 29.2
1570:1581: 0.8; 24.8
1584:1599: -2.3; 30.7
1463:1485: -4.3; 33.2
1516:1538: -1.6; 29.1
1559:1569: 0.8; 24.7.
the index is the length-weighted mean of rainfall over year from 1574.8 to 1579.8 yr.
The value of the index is 25.2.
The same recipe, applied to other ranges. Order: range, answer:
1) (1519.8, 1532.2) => 29.1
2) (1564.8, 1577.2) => 24.3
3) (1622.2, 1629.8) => 26.3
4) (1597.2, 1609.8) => 26.3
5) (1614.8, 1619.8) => 26.3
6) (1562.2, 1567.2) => 24.4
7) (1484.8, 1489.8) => 28.4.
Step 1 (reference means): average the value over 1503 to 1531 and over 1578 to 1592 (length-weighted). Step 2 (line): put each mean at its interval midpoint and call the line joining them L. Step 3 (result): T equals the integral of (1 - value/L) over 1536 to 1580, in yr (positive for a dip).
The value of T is 5.1 yr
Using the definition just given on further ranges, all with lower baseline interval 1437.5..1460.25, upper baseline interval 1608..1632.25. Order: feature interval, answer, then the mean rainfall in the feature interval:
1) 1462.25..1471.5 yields -2.3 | 35.8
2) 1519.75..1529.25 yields -0.4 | 28.9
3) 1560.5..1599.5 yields -0.4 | 27.3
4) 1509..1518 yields -0.5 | 29.5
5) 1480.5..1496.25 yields -0.3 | 29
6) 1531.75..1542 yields -0.4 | 28.9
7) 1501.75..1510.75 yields -0.4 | 29.3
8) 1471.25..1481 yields -1.3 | 32.5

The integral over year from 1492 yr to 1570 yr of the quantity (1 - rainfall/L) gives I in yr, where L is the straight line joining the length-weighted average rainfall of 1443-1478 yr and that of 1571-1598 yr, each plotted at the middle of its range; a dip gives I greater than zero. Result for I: 5.1 yr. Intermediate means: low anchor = 32.3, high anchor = 28.5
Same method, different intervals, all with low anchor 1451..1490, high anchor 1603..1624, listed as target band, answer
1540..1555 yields 0.42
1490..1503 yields 0.84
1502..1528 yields 0.93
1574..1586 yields 0.21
